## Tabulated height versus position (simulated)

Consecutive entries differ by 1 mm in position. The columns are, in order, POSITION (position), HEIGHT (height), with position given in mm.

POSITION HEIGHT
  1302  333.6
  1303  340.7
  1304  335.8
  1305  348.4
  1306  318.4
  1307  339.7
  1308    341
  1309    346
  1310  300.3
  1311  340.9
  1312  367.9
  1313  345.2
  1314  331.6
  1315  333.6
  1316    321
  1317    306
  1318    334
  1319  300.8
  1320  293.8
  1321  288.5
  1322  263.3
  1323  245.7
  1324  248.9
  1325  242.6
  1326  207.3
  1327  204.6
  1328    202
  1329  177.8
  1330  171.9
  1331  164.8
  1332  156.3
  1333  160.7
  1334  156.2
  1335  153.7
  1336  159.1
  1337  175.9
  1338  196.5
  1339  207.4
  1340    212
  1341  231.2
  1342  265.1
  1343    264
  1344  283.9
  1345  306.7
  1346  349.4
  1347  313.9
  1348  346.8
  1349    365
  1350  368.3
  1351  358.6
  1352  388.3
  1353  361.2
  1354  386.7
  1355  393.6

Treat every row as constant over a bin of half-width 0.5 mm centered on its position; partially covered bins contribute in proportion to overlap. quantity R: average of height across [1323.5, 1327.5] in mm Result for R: 226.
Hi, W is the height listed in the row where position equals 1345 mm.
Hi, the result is 306.7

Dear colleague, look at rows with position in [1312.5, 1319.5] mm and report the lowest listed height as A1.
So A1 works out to 300.8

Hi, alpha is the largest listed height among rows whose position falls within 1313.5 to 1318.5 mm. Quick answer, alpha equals 334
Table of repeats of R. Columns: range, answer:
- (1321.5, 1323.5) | 254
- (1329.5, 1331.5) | 168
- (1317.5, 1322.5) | 296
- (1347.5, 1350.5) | 360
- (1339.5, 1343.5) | 243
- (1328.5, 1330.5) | 175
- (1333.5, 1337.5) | 161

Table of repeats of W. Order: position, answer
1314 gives 331.6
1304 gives 335.8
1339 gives 207.4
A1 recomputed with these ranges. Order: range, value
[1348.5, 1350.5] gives 365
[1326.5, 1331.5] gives 164.8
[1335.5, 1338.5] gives 159.1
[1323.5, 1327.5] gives 204.6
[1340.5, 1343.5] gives 231.2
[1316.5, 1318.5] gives 306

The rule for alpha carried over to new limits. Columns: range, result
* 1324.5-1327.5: 242.6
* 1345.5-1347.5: 349.4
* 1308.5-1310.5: 346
